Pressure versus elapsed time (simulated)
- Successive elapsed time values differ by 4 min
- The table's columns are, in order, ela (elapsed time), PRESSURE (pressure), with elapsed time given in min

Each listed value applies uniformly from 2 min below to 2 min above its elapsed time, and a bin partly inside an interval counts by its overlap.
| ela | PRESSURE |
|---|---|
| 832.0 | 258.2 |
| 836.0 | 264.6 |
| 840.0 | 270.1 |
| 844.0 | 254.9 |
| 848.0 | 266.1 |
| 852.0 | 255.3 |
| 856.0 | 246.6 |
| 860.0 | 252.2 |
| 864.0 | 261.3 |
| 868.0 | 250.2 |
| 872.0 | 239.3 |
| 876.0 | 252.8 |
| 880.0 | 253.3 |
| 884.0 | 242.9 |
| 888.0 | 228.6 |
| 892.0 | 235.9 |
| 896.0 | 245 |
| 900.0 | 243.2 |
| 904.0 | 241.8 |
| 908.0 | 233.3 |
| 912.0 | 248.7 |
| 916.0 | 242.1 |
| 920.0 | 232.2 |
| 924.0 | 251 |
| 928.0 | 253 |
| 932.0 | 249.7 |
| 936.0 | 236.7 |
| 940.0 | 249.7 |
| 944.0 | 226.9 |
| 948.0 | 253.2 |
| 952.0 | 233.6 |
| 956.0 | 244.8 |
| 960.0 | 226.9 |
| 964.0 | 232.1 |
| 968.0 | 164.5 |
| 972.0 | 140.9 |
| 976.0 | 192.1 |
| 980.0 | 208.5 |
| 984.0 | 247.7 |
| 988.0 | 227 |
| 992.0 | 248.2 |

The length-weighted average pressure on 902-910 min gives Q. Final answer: 238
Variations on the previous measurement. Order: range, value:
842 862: 255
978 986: 228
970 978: 166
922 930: 252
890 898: 240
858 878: 251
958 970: 208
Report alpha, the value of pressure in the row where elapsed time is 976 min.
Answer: 192.1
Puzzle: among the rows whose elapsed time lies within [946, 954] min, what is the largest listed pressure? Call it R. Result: 253.2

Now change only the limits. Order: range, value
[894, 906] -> 245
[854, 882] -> 261.3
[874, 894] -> 253.3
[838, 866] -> 270.1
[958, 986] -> 247.7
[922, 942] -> 253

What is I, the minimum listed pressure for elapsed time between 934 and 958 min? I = 226.9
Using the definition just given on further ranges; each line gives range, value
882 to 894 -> 228.6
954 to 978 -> 140.9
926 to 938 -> 236.7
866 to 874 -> 239.3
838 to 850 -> 254.9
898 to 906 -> 241.8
